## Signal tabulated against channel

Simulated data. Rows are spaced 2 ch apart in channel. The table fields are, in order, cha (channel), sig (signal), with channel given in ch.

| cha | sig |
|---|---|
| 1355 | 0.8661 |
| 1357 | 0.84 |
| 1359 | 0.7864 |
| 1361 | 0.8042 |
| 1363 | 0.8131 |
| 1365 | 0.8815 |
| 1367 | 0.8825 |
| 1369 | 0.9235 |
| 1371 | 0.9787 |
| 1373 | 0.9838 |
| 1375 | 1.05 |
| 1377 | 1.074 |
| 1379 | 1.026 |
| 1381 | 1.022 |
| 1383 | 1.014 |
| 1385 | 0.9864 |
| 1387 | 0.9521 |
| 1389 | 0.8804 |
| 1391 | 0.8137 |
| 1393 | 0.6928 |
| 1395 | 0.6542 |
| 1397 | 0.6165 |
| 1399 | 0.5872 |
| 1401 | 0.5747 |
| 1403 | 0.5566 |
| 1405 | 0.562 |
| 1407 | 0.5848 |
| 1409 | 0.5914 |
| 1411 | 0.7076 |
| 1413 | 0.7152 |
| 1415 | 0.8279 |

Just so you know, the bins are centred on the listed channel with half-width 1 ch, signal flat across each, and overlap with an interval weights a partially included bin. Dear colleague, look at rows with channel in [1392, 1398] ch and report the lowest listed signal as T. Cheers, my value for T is 0.6165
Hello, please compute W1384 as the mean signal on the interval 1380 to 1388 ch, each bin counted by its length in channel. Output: 0.994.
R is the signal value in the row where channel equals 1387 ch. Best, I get 0.9521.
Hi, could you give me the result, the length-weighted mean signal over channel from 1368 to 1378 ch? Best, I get 1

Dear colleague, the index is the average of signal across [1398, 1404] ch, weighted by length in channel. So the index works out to 0.573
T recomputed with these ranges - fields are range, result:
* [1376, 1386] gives 0.9864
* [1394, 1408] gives 0.5566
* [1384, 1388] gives 0.9521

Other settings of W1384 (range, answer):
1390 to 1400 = 0.673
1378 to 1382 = 1.02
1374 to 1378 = 1.06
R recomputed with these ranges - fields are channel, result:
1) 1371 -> 0.9787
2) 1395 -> 0.6542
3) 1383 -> 1.014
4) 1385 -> 0.9864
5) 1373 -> 0.9838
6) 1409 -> 0.5914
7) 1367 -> 0.8825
